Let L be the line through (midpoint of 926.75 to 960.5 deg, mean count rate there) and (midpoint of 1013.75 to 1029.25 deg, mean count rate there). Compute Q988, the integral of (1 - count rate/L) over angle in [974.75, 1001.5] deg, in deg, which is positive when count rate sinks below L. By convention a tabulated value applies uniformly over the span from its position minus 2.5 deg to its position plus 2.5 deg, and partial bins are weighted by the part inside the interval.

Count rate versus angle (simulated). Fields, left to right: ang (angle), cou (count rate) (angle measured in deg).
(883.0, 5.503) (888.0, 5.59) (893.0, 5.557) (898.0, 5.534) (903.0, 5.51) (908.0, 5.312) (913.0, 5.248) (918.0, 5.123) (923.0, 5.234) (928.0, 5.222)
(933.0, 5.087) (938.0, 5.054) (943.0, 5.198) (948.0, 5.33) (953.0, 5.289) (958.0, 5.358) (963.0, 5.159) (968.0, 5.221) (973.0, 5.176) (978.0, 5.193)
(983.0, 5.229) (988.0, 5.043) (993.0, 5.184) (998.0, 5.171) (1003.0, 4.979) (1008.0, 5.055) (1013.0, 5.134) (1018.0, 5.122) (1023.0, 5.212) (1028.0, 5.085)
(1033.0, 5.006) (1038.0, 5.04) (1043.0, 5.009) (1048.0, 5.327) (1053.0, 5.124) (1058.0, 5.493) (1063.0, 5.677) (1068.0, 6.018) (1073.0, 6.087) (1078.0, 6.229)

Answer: 0.10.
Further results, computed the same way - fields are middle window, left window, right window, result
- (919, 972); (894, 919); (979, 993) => 0.5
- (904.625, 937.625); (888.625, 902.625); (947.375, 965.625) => 1.4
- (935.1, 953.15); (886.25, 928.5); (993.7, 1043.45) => 0.2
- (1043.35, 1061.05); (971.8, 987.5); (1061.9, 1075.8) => 1.6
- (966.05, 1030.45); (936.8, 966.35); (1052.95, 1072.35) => 3.4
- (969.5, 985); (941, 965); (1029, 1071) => 0.3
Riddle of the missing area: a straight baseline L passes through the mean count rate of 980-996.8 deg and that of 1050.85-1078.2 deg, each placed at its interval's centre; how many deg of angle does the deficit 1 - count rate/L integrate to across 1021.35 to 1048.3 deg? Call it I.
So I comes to 2.1 deg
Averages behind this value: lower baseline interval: 5.15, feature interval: 5.09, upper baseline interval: 5.74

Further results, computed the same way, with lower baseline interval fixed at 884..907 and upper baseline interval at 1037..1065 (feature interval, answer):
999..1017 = 0.9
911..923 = 0.7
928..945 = 1.1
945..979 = 1.1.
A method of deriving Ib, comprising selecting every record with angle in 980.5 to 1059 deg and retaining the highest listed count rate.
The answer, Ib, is 5.493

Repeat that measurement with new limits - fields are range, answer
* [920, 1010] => 5.358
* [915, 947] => 5.234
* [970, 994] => 5.229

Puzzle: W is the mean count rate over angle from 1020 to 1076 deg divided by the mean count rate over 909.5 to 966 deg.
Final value 1.0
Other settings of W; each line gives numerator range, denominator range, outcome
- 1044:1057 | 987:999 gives 1.02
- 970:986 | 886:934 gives 0.97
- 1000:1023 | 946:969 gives 0.97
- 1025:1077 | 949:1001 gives 1.04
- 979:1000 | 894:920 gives 0.96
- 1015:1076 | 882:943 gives 1.01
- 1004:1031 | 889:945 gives 0.97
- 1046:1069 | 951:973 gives 1.05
